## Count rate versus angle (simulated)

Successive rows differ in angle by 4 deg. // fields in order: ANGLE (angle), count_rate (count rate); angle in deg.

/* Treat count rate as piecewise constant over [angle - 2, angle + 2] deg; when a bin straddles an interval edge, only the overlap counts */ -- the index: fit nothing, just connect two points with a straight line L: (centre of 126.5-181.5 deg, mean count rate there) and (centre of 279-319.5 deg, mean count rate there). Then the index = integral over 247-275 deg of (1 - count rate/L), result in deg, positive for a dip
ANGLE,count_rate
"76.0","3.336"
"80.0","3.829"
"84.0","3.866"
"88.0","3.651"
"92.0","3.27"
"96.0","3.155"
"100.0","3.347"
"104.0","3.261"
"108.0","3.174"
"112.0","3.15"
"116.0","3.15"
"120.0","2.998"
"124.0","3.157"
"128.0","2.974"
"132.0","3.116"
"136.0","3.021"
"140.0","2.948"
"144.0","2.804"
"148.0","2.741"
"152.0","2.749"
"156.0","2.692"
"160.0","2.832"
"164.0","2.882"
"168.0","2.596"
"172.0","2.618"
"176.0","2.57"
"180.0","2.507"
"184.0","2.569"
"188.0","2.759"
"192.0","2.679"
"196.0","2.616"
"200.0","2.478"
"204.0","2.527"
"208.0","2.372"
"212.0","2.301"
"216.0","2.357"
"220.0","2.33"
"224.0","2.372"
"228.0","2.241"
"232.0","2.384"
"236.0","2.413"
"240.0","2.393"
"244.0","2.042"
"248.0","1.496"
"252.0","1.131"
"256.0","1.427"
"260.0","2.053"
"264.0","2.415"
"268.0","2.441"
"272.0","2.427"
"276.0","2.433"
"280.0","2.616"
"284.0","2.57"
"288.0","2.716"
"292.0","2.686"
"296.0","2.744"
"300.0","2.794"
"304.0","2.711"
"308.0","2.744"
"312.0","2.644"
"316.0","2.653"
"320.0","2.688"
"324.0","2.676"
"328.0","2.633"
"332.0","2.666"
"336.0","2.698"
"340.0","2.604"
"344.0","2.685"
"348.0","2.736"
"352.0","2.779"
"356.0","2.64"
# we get 7.9 deg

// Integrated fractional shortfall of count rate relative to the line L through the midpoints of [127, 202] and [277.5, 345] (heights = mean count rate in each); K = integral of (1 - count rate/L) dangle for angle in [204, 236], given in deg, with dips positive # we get 4.3 deg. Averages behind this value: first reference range 2.74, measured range 2.35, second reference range 2.68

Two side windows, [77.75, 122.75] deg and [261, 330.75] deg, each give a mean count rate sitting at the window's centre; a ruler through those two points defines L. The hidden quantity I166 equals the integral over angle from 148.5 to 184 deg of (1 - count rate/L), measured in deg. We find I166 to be 4.85 deg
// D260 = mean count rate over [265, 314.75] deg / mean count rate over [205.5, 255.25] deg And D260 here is 1.2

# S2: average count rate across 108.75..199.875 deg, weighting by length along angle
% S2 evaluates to 2.82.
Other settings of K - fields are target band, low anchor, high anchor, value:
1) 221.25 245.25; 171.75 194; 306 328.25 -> 2.9 deg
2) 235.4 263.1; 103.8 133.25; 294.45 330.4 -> 9.7 deg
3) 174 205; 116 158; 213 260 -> -1.5 deg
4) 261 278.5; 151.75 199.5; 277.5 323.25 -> 1.7 deg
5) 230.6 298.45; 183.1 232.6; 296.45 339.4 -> 8.5 deg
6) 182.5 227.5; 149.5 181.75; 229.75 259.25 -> -3.6 deg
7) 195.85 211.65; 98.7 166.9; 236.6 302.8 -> 1.0 deg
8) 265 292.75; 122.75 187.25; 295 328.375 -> 1.8 deg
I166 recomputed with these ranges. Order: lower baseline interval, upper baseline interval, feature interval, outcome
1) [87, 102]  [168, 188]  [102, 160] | 0.4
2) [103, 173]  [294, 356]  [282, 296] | 0.4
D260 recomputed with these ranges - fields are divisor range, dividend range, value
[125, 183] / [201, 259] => 0.76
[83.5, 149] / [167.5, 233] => 0.79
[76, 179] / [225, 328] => 0.78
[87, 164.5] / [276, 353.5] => 0.88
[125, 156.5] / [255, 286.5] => 0.80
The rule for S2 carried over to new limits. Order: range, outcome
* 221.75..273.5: 2.09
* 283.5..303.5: 2.71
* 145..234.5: 2.56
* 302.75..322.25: 2.69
